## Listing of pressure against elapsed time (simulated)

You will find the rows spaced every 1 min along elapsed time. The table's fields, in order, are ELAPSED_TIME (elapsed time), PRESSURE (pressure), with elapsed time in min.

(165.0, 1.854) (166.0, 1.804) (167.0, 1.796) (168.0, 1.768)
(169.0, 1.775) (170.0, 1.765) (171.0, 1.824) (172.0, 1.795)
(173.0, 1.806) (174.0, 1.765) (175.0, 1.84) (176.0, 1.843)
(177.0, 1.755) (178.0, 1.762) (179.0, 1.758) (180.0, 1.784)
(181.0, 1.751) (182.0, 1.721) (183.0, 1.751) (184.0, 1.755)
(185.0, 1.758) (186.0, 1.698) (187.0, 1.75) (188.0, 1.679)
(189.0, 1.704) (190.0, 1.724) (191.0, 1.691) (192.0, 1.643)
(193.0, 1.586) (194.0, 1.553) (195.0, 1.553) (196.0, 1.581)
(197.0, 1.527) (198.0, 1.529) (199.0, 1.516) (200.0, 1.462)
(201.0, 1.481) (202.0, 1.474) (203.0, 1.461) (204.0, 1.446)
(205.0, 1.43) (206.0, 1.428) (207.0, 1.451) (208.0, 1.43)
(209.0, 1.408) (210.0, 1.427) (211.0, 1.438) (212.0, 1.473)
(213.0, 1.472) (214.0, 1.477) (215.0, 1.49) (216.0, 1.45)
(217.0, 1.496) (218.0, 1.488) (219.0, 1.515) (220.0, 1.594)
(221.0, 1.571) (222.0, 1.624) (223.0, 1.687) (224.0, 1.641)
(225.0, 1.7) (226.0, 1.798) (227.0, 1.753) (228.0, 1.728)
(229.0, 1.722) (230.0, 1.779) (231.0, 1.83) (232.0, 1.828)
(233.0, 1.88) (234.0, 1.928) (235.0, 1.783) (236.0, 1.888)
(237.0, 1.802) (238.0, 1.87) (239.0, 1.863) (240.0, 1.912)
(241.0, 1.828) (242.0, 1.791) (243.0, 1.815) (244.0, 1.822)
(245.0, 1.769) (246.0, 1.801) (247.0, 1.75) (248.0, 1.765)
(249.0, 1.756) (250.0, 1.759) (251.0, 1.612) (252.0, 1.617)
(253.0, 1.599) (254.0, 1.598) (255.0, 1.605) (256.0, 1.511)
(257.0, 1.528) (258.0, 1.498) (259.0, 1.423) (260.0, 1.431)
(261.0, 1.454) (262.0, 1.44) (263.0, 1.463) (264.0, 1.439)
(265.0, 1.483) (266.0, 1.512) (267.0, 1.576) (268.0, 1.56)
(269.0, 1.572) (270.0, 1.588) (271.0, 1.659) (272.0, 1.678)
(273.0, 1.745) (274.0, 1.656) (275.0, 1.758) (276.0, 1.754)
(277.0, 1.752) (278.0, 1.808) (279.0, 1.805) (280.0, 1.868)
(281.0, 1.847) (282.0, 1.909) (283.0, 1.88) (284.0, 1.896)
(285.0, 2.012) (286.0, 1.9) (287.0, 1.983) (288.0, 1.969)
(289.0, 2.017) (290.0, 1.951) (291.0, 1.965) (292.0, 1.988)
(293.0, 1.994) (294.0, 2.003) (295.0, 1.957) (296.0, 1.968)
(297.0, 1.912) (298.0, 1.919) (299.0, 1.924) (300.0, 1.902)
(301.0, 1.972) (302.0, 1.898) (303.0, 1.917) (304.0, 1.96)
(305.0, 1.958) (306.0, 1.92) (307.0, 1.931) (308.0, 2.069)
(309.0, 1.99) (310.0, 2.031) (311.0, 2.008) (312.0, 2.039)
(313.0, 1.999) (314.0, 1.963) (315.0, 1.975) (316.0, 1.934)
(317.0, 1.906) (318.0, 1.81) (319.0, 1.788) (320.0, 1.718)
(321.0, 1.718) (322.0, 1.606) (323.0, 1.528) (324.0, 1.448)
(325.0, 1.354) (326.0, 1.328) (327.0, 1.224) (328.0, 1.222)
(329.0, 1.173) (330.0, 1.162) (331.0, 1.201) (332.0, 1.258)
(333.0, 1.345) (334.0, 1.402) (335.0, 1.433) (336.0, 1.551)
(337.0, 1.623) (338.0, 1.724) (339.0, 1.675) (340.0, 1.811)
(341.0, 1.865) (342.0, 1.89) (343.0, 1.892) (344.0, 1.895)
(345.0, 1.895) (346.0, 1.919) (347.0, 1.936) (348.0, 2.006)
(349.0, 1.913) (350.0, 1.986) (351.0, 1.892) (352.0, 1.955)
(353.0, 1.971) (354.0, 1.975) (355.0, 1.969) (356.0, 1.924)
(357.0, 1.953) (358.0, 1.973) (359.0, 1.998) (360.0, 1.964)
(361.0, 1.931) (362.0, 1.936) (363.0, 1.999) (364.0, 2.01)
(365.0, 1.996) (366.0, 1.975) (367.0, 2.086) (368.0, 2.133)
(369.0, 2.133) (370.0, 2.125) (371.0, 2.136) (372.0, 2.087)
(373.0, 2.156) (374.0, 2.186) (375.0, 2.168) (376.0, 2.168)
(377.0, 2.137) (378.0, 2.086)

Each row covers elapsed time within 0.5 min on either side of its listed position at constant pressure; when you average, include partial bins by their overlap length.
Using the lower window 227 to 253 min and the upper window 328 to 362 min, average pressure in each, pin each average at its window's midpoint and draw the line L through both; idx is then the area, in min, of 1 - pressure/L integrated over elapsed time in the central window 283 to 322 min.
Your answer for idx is -3.68 min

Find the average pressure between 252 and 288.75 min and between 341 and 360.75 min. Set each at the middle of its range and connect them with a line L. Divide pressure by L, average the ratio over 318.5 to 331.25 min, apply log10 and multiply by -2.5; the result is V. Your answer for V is 0.285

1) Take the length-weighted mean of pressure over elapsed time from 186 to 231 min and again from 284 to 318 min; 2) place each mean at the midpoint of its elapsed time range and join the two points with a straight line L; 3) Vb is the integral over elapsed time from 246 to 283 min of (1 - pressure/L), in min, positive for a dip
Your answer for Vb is 3.4 min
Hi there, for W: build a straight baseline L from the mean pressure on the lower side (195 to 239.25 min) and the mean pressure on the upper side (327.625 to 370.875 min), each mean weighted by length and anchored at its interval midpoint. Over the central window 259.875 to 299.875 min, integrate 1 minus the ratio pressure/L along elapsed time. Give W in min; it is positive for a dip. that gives -1.8 min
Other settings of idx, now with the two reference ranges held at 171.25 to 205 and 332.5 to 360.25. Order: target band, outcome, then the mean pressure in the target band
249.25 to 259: 0.8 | 1.59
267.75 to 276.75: 0.4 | 1.67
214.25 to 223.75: 0.8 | 1.55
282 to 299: -1.8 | 1.95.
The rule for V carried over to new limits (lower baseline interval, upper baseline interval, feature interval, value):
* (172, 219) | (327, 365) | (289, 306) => -0.14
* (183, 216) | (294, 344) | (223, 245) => -0.13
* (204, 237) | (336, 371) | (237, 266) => 0.02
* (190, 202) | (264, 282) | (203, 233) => 0.01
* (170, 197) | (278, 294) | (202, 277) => 0.13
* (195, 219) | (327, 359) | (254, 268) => 0.05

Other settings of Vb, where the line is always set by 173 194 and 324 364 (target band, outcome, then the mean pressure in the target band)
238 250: -0.54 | 1.81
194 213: 2.82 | 1.48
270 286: -0.67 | 1.8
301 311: -1.41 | 1.97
